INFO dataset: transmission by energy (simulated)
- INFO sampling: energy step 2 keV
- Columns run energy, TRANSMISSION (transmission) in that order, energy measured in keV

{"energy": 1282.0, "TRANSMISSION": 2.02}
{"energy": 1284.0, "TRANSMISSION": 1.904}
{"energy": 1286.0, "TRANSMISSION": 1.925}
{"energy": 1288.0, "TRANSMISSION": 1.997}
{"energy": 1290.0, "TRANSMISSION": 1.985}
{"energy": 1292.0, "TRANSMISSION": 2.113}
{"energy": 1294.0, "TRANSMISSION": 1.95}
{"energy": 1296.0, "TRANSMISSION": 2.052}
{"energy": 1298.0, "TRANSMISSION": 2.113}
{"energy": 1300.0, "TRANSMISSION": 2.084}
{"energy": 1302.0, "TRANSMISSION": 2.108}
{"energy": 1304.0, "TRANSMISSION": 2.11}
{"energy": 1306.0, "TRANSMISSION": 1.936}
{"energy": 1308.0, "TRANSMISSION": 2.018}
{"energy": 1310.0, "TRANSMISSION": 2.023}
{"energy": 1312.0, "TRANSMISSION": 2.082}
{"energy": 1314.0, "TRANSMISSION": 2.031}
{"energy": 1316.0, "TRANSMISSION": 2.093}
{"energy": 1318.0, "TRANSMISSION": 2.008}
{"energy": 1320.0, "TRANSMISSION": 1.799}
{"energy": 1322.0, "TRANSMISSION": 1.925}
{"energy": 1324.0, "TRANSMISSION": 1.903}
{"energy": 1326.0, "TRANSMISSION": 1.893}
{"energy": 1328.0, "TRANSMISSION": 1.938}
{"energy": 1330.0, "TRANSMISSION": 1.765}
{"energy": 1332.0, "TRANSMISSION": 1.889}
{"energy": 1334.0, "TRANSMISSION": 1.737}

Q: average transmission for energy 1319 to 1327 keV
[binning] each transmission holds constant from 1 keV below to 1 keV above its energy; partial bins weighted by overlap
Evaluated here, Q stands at 1.88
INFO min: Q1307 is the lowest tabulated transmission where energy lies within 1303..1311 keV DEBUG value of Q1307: 1.936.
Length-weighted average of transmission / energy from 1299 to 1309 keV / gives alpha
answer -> 2.05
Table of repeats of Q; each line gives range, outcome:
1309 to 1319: 2.05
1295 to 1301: 2.08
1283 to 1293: 1.98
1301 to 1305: 2.11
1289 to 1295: 2.02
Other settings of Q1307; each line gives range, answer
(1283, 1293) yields 1.904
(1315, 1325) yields 1.799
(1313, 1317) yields 2.031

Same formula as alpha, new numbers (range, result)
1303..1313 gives 2.03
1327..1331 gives 1.85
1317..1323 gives 1.91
